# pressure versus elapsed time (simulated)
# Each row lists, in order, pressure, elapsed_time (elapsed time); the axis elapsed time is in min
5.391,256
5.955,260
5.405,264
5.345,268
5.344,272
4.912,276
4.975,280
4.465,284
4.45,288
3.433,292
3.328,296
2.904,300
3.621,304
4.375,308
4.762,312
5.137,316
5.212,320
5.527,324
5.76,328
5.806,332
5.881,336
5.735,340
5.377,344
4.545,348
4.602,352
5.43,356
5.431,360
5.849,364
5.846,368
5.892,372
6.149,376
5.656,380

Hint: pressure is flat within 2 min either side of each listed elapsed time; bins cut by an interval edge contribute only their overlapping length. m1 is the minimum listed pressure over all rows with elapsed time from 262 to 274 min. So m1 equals 5.344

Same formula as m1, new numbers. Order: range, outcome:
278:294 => 3.433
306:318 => 4.375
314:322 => 5.137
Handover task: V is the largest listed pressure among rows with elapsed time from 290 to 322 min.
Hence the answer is 5.212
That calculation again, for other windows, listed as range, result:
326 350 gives 5.881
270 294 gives 5.344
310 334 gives 5.806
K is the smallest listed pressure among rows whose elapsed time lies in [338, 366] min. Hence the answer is 4.545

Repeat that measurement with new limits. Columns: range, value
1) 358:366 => 5.431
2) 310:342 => 4.762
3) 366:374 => 5.846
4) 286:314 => 2.904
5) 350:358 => 4.602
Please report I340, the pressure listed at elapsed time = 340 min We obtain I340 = 5.735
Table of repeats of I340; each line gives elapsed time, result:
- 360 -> 5.431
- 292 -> 3.433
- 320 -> 5.212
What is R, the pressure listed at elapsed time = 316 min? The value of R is 5.137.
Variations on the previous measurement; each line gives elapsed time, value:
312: 4.762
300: 2.904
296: 3.328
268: 5.345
